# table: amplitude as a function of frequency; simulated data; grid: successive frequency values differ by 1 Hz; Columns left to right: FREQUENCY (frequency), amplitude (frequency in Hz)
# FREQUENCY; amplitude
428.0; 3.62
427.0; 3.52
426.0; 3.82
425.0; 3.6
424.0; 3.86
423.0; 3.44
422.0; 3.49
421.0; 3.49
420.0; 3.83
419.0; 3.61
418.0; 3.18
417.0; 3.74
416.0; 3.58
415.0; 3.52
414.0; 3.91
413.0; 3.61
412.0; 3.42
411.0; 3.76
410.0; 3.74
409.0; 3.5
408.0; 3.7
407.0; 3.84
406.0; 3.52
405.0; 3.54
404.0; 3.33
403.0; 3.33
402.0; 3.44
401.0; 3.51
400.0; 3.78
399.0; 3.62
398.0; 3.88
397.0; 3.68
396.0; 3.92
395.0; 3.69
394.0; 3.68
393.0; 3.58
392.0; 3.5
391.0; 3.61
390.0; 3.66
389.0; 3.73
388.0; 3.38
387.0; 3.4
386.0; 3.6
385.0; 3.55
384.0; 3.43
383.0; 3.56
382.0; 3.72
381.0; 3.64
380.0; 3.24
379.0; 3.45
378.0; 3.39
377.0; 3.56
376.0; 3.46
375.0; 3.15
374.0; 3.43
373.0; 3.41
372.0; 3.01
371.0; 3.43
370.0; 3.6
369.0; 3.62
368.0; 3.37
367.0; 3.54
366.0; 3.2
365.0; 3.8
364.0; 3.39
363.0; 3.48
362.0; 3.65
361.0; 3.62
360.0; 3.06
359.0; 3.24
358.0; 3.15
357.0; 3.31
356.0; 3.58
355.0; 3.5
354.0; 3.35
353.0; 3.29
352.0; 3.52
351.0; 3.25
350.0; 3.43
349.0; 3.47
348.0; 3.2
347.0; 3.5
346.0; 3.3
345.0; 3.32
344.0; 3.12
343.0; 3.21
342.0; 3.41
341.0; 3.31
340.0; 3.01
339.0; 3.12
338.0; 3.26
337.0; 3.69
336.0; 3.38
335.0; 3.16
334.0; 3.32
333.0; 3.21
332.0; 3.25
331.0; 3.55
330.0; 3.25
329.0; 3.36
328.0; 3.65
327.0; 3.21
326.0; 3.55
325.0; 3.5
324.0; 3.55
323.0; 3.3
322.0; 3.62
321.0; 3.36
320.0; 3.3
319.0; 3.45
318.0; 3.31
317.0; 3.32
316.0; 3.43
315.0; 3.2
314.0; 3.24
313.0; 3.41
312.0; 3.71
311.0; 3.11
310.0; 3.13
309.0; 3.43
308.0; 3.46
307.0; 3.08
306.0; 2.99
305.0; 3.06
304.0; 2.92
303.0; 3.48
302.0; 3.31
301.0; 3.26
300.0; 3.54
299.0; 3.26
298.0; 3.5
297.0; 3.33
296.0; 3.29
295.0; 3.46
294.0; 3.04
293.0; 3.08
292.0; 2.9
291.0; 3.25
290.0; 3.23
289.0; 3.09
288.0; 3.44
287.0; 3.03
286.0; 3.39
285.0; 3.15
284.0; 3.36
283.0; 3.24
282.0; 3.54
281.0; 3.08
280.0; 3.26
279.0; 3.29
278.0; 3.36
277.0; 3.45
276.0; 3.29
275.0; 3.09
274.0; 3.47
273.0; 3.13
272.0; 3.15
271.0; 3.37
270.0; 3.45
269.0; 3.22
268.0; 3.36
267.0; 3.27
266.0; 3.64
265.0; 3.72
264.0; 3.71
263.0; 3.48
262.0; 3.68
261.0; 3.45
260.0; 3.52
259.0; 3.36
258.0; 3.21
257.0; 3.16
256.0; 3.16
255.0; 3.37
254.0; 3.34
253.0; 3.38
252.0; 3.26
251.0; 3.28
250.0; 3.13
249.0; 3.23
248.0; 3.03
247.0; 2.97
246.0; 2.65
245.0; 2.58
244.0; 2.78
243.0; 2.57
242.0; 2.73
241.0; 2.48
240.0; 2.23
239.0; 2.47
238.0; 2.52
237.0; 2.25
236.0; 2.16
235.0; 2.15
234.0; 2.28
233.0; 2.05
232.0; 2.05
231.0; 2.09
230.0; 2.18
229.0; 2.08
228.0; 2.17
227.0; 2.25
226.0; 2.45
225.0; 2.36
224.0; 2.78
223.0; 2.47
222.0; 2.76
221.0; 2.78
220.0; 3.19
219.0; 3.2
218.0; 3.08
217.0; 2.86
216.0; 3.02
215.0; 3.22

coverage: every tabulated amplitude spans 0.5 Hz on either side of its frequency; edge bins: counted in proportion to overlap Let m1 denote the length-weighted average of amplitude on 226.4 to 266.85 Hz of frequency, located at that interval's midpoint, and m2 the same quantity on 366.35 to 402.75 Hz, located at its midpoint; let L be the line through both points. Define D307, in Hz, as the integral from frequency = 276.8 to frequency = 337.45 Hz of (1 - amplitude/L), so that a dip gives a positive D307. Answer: -3.2 Hz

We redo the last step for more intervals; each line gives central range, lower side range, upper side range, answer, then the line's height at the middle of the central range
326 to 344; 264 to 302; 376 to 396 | 0.6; 3.43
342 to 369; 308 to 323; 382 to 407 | 0.7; 3.48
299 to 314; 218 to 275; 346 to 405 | -0.5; 3.17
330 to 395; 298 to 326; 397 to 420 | 1.1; 3.47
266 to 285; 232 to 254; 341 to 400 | -2.8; 2.88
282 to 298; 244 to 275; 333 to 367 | 0.3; 3.3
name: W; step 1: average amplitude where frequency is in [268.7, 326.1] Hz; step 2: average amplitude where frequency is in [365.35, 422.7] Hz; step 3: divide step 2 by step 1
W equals 1.1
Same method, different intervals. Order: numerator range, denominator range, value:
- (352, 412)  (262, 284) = 1.04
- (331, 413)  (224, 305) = 1.14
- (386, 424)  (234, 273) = 1.18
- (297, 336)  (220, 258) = 1.26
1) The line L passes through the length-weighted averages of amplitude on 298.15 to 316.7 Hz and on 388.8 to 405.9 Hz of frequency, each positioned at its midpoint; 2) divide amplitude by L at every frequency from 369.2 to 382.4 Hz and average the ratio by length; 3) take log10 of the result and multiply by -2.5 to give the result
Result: 0.03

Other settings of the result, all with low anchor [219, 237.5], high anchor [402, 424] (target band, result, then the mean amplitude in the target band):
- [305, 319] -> -0.13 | 3.29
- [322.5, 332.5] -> -0.13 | 3.42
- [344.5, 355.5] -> -0.07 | 3.38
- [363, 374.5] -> -0.05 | 3.44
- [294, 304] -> -0.18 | 3.34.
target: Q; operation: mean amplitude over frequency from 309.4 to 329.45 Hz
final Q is 3.39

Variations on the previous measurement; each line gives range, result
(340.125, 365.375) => 3.37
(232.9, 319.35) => 3.16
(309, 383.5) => 3.38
